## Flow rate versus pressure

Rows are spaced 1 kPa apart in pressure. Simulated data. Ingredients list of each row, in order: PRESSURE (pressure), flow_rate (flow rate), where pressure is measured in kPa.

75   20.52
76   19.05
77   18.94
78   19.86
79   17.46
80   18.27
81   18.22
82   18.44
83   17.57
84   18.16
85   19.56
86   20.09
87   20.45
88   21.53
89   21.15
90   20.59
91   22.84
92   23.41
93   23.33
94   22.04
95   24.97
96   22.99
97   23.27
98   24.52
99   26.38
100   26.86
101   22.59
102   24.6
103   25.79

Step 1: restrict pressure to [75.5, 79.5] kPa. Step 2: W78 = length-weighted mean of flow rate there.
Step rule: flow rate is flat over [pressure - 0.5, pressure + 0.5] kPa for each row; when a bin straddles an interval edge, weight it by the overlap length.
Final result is 18.8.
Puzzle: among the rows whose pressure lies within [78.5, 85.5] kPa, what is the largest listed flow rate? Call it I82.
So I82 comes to 19.56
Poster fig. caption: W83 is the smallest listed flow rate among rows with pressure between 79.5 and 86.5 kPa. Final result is 17.57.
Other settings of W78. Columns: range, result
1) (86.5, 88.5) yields 21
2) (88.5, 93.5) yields 22.3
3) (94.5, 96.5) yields 24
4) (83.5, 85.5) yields 18.9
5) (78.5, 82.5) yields 18.1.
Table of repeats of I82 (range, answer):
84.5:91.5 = 22.84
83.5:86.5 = 20.09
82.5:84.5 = 18.16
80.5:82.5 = 18.44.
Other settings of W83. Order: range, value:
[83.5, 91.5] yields 18.16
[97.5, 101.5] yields 22.59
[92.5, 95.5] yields 22.04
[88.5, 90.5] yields 20.59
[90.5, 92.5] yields 22.84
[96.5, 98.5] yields 23.27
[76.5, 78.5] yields 18.94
